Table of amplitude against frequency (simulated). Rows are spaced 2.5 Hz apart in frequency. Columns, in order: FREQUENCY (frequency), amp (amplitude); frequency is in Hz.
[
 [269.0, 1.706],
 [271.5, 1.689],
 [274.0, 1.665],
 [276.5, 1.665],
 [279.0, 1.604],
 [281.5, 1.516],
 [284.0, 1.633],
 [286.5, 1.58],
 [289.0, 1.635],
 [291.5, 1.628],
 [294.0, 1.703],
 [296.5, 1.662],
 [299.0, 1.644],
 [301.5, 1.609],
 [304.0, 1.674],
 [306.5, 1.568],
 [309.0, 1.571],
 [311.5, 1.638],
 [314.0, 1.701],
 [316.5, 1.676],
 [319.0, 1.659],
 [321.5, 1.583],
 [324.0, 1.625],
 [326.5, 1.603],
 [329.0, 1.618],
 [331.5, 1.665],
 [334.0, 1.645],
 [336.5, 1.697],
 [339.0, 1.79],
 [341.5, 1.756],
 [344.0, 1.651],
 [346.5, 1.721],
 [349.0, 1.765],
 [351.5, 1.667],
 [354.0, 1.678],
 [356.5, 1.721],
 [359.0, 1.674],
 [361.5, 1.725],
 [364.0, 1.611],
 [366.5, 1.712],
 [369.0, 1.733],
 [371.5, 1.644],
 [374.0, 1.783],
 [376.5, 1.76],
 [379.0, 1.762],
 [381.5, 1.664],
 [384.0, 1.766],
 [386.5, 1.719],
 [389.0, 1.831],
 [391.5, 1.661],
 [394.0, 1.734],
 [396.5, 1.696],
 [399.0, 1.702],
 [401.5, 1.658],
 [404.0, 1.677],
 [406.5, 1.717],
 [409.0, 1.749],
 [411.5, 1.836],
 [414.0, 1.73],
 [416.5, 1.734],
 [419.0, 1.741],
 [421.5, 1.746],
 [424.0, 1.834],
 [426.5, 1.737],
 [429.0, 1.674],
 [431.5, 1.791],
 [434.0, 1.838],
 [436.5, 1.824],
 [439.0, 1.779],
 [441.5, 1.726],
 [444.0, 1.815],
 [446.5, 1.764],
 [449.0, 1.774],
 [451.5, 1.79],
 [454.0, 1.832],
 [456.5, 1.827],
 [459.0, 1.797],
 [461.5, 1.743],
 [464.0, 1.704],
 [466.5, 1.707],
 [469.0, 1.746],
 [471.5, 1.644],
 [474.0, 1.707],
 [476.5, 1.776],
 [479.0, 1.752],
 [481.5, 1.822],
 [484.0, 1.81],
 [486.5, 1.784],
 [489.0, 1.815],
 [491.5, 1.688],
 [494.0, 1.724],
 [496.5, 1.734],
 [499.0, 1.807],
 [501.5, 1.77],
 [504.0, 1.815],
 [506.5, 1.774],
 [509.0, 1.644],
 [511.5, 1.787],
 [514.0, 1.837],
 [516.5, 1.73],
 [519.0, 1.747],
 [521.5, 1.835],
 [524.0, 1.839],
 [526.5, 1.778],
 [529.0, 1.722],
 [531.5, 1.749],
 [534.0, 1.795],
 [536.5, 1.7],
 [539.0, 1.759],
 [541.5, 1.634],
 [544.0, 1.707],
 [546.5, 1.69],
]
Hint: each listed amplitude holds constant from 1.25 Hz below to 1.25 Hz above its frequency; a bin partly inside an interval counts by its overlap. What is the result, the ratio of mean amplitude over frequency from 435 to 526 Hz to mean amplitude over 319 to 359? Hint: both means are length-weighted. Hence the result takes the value 1.05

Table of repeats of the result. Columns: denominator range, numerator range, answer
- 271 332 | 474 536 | 1.08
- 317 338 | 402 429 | 1.06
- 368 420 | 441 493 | 1.02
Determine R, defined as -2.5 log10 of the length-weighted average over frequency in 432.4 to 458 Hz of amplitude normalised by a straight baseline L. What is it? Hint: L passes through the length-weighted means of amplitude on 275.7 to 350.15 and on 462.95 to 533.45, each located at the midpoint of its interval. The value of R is -0.043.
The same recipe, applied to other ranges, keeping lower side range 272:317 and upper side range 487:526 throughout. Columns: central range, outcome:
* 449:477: -0.01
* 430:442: -0.04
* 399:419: -0.01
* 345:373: -0.01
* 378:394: -0.03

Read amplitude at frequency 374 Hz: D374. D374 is 1.783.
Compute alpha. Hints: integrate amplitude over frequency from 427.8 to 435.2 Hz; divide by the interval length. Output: 1.77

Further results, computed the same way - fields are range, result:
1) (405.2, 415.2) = 1.76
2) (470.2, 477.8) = 1.71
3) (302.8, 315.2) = 1.63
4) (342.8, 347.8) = 1.69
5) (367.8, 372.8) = 1.69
